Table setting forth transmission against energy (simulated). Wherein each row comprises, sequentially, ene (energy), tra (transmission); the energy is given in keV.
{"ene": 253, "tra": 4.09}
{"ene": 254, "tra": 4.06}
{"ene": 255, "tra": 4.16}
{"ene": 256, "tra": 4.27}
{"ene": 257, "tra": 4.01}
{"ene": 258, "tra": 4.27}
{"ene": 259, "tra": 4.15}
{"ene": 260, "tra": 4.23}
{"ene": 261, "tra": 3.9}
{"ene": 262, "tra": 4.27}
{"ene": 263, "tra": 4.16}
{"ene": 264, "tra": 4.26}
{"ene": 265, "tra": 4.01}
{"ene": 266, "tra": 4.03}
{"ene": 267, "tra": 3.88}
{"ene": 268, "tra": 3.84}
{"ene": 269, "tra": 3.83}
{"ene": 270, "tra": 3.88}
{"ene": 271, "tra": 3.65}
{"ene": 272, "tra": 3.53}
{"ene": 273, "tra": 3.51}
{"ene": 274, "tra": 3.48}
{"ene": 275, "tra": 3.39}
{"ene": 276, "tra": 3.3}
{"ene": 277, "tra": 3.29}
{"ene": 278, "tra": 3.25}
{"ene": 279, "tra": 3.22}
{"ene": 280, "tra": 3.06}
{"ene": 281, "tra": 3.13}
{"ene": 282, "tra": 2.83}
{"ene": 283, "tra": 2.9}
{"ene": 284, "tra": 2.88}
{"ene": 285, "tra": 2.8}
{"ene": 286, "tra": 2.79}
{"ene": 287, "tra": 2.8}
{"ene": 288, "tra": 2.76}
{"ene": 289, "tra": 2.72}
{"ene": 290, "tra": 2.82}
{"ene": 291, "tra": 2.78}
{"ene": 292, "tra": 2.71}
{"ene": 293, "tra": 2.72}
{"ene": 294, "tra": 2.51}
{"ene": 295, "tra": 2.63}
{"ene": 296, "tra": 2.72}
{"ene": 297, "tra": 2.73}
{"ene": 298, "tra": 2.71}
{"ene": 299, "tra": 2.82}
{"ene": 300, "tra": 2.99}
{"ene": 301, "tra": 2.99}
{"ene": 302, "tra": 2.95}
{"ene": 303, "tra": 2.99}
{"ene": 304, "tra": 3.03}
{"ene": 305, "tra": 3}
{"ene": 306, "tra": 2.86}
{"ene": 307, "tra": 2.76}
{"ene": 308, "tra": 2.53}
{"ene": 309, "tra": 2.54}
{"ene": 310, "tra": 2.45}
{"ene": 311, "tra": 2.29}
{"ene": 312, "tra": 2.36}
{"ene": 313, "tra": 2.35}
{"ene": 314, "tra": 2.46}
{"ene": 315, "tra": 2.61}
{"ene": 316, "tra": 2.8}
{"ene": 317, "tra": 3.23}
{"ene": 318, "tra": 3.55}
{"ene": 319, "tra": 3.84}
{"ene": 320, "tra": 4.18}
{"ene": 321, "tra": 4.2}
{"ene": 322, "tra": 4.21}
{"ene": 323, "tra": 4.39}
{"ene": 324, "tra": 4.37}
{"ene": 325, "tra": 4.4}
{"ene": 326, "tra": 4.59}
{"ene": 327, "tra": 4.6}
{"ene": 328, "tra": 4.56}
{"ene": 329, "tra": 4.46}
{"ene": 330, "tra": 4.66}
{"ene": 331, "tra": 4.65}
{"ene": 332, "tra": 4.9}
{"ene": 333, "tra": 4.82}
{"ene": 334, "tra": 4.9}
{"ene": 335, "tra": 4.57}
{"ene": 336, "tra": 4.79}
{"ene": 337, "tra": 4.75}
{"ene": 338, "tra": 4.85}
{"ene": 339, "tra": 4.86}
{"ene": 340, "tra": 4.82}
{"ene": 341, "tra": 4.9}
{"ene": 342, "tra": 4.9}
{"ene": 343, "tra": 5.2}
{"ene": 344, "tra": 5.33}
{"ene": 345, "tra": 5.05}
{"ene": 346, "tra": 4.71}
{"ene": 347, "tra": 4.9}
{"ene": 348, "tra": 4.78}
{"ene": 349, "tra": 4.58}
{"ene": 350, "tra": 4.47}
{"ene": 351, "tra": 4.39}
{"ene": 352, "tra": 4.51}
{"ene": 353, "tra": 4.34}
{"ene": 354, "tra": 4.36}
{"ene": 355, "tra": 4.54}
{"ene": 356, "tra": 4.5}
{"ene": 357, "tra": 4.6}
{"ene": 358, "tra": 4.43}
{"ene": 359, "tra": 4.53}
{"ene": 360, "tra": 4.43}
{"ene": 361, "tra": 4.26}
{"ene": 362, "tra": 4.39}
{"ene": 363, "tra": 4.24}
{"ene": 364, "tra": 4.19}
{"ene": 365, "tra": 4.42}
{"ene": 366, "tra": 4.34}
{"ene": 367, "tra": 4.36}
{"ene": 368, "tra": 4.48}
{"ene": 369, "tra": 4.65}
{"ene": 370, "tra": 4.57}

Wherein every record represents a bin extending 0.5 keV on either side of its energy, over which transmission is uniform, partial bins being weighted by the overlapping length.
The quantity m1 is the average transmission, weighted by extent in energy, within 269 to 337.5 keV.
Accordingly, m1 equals 3.37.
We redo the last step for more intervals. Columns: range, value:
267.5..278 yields 3.55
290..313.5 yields 2.72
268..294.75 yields 3.11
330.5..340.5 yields 4.79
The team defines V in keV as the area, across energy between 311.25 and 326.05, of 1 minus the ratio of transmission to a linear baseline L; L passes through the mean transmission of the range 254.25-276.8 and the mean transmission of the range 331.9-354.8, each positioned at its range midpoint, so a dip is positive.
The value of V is 3.2 keV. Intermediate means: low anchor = 3.9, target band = 3.52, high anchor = 4.76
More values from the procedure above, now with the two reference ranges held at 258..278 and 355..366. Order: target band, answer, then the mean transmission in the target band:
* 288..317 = 9.5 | 2.72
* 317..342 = -1.8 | 4.52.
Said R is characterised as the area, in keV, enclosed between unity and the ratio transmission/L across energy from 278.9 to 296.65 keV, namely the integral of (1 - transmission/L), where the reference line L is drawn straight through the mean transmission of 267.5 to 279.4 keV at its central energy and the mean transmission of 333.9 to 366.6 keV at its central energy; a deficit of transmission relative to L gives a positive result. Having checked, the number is 4.3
